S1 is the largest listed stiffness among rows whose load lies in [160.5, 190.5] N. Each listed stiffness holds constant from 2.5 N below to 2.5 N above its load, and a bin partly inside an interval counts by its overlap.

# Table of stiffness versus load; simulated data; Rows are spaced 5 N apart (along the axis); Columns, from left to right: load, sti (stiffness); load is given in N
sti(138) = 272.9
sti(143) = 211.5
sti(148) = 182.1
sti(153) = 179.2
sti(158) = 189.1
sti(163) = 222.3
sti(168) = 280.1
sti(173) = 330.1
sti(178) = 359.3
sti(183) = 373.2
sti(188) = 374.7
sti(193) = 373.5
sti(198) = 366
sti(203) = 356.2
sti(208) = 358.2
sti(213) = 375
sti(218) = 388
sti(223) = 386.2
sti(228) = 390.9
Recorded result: 374.7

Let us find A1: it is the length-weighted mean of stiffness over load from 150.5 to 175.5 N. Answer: 240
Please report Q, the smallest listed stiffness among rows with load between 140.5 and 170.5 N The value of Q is 179.2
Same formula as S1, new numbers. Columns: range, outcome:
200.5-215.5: 375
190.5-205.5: 373.5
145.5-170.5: 280.1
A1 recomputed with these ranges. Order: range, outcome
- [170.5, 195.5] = 362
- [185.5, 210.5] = 366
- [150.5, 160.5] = 184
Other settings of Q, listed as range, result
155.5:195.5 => 189.1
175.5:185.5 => 359.3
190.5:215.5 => 356.2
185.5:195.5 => 373.5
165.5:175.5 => 280.1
